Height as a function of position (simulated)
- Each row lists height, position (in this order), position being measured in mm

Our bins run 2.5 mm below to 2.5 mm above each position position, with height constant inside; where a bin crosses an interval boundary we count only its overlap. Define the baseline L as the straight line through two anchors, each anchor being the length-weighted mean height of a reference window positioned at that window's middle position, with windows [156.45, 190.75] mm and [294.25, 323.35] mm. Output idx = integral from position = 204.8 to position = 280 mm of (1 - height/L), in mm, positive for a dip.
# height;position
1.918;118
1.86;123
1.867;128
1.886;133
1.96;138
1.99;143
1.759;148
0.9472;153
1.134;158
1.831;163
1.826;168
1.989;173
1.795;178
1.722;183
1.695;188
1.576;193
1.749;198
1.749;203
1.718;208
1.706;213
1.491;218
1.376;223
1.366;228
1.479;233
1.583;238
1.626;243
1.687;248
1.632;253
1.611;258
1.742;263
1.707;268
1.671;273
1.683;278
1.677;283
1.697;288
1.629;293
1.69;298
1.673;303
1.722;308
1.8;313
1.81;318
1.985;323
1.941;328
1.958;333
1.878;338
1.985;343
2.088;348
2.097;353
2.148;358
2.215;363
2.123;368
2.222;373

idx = 5.9 mm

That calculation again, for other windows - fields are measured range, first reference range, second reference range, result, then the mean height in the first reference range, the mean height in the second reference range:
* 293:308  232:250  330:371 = 1.4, 1.6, 2.06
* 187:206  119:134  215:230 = -1.8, 1.87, 1.42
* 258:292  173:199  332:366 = 4.0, 1.73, 2.06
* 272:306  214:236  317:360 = 1.5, 1.45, 1.99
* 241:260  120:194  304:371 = 2.2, 1.73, 1.98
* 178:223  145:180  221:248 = -3.1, 1.61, 1.51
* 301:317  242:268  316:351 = 1.1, 1.67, 1.95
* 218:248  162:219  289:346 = 4.5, 1.74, 1.82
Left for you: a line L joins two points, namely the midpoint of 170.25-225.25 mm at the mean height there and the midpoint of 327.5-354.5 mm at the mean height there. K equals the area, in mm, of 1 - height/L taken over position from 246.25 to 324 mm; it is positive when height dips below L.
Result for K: 6.9 mm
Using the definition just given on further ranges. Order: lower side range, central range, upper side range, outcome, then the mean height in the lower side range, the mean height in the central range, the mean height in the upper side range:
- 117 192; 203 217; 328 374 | 1.04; 1.74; 1.69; 2.07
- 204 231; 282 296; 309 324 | 0.70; 1.54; 1.67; 1.84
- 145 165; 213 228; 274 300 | 0.76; 1.42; 1.47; 1.67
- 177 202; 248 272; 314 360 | 2.12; 1.7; 1.67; 1.98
